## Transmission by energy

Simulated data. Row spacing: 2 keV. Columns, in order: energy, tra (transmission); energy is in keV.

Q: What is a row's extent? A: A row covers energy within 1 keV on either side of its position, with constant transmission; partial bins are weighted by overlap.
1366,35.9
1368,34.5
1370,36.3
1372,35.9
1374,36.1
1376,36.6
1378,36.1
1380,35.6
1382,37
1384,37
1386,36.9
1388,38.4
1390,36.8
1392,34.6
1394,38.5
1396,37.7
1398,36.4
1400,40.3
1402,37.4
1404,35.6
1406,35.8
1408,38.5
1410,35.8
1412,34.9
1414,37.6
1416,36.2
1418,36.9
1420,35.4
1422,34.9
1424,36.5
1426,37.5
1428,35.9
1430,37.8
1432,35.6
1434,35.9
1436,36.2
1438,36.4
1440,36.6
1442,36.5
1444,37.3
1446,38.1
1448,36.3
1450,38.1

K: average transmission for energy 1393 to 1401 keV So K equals 38.2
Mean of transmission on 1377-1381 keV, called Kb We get 35.9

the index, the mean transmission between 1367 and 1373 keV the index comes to 35.6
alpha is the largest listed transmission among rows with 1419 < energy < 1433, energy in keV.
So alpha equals 37.8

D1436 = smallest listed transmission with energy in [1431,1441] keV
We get 35.6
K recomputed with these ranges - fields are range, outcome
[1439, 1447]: 37.1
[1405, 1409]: 37.1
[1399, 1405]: 37.8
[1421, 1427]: 36.3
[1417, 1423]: 35.7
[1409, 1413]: 35.3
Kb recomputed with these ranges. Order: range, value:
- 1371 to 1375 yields 36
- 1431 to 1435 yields 35.8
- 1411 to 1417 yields 36.2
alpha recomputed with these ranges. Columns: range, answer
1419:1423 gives 35.4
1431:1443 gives 36.6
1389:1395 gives 38.5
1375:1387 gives 37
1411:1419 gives 37.6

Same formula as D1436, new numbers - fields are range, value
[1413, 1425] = 34.9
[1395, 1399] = 36.4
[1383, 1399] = 34.6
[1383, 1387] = 36.9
